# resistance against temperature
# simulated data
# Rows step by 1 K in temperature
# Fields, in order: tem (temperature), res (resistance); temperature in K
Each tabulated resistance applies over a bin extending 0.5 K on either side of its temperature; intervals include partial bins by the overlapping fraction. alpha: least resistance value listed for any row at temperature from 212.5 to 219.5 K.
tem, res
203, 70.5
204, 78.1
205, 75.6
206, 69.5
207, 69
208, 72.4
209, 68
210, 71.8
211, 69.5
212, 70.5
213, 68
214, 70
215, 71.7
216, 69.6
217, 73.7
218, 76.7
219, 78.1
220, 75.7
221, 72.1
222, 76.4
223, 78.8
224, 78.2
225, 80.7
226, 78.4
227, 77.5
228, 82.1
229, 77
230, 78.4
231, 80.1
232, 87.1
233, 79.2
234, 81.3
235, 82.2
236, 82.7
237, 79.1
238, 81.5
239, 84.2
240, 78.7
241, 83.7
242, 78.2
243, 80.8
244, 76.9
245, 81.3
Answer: 68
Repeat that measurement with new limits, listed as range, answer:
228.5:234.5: 77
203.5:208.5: 69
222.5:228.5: 77.5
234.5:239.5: 79.1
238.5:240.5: 78.7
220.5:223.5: 72.1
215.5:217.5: 69.6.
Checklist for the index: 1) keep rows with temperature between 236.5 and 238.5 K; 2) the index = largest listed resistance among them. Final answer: 81.5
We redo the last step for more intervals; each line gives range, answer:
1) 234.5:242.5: 84.2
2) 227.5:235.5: 87.1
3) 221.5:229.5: 82.1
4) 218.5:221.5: 78.1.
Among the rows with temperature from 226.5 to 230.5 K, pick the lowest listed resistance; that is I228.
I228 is 77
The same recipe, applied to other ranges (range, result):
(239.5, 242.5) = 78.2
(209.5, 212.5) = 69.5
